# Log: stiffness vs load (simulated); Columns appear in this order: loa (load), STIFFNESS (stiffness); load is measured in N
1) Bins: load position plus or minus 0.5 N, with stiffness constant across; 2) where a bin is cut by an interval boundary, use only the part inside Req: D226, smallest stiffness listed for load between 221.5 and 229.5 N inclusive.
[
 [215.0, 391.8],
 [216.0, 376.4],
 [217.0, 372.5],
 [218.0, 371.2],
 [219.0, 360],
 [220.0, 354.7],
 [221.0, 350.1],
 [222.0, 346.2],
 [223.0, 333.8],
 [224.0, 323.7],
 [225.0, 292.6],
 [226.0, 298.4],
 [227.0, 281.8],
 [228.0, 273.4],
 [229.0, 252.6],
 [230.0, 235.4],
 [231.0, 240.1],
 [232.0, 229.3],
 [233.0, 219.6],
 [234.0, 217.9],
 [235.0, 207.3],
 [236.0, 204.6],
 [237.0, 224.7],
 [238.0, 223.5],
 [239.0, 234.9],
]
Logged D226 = 252.6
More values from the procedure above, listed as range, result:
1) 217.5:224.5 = 323.7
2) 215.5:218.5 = 371.2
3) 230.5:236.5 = 204.6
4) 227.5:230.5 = 235.4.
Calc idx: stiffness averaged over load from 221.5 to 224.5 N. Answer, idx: 335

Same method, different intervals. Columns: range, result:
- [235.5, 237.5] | 215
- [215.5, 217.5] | 374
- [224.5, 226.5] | 296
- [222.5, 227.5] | 306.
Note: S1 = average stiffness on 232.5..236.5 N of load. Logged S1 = 212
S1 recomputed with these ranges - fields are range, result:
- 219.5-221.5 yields 352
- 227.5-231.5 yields 250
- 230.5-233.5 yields 230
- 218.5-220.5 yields 357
